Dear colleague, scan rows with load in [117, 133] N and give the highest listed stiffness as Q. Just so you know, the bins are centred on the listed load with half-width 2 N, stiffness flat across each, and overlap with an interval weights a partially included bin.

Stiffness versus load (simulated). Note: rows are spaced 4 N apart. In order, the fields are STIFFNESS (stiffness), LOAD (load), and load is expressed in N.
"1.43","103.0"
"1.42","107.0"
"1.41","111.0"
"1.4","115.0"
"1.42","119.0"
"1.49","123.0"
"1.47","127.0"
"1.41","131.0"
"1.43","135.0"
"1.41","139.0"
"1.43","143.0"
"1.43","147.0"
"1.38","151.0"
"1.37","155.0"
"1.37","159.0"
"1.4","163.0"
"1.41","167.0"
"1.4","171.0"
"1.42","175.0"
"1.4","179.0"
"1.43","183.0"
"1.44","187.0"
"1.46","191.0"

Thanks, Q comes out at 1.49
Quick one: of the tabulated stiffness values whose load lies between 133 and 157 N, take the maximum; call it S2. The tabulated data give 1.43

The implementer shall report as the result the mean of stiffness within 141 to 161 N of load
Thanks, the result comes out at 1.4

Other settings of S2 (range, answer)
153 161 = 1.37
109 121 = 1.42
